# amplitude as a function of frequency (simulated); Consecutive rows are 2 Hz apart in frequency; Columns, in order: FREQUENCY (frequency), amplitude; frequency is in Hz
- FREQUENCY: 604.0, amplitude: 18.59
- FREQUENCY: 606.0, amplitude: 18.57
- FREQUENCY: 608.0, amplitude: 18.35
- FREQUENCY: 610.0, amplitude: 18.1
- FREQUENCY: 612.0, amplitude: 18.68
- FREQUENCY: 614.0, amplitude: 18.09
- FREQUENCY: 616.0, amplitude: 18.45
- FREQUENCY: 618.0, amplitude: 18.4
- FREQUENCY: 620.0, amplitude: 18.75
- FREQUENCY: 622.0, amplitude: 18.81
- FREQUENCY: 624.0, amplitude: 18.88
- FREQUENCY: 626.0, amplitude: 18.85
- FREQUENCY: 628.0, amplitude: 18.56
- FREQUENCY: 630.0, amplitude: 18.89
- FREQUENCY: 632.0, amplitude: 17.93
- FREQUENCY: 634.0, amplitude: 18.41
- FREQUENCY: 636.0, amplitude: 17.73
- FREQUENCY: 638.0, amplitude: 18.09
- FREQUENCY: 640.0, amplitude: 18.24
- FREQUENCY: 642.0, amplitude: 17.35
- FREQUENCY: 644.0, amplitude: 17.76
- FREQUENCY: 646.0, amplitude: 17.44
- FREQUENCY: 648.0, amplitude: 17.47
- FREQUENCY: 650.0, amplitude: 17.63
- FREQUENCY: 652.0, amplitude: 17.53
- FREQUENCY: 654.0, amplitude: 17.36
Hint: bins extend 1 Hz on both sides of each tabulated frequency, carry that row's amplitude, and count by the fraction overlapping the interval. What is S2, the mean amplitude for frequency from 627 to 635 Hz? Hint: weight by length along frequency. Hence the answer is 18.4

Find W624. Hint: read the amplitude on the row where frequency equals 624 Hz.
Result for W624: 18.88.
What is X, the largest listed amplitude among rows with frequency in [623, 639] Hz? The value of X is 18.89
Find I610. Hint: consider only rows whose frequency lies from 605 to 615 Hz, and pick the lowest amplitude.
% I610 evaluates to 18.09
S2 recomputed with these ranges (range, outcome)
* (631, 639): 18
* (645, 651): 17.5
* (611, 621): 18.5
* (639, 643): 17.8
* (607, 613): 18.4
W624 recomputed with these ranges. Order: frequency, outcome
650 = 17.63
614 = 18.09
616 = 18.45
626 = 18.85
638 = 18.09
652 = 17.53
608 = 18.35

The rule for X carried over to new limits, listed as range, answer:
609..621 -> 18.75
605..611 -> 18.57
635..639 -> 18.09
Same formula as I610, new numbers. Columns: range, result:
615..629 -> 18.4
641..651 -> 17.35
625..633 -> 17.93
